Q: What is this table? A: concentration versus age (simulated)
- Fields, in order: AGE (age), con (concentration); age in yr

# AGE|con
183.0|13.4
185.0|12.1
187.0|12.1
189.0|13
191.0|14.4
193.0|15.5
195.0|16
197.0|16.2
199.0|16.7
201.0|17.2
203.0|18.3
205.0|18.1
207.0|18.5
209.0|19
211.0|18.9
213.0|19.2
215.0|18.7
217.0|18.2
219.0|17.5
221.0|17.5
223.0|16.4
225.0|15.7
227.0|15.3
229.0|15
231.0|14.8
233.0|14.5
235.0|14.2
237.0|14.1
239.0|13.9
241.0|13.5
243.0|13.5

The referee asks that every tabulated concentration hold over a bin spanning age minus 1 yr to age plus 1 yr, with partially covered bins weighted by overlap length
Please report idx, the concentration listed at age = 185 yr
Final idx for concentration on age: 12.1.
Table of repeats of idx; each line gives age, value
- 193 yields 15.5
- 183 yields 13.4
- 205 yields 18.1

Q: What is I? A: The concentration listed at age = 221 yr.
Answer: 17.5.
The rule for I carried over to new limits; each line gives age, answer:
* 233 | 14.5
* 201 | 17.2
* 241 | 13.5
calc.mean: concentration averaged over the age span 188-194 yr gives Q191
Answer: 14.3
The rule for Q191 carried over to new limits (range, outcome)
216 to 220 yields 17.9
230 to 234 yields 14.7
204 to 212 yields 18.6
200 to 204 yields 17.8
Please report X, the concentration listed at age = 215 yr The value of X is 18.7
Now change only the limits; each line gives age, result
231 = 14.8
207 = 18.5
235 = 14.2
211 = 18.9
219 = 17.5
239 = 13.9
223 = 16.4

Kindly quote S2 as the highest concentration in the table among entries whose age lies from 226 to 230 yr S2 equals 15.3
